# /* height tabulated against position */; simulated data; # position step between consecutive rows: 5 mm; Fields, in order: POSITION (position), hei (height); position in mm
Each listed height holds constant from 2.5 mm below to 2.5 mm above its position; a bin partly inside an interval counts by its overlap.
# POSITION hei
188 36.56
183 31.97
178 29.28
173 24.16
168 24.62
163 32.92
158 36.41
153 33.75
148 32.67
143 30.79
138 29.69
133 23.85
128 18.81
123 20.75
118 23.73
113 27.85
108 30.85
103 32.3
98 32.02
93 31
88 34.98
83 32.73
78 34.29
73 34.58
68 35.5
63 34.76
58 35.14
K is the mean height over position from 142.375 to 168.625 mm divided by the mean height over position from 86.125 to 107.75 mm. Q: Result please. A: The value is 1.00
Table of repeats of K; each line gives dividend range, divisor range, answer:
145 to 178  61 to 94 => 0.90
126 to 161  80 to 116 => 0.94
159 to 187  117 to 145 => 1.20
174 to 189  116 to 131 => 1.49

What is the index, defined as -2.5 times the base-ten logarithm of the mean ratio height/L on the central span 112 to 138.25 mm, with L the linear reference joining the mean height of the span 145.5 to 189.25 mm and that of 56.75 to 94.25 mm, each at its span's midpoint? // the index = 0.36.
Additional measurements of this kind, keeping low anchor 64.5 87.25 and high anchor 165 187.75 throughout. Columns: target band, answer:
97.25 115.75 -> 0.07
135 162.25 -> -0.08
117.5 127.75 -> 0.44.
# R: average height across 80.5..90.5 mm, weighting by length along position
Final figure 33.9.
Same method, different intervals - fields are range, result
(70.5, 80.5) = 34.4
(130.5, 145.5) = 28.1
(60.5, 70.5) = 35.1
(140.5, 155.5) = 32.4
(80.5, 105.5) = 32.6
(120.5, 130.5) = 19.8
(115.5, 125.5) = 22.2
